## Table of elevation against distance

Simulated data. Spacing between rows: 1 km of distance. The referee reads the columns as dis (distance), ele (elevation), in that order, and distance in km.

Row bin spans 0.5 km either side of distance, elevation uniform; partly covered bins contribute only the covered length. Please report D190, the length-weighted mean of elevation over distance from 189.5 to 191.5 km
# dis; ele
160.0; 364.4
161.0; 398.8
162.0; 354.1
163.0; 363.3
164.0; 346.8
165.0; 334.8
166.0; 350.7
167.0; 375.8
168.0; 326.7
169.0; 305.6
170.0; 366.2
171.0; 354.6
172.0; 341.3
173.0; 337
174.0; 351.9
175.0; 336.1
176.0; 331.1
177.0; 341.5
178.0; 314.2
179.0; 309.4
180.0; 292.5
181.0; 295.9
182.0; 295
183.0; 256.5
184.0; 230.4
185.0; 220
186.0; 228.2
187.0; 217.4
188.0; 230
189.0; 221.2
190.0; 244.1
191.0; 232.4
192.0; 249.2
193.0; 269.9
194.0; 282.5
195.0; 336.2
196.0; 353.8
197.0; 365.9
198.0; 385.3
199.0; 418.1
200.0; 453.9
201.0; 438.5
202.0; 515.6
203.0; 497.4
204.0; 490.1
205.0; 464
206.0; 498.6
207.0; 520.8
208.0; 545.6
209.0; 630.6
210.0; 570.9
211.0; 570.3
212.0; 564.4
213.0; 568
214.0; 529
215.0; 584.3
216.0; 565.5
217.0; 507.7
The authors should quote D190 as 238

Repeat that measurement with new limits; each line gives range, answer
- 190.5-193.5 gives 250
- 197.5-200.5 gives 419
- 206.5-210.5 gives 567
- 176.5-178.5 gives 328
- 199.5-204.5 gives 479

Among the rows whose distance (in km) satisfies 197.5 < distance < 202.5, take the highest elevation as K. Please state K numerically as 515.6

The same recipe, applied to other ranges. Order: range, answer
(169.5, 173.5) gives 366.2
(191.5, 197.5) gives 365.9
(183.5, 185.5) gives 230.4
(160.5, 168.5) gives 398.8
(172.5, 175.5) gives 351.9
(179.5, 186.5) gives 295.9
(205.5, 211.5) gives 630.6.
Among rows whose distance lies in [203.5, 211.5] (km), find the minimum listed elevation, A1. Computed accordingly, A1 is 464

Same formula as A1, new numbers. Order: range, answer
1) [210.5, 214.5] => 529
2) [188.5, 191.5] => 221.2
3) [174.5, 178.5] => 314.2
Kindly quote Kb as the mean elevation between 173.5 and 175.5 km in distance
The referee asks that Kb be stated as 344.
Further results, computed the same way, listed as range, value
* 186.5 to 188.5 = 224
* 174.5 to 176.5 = 334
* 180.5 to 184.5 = 269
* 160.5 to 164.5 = 366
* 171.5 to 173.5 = 339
